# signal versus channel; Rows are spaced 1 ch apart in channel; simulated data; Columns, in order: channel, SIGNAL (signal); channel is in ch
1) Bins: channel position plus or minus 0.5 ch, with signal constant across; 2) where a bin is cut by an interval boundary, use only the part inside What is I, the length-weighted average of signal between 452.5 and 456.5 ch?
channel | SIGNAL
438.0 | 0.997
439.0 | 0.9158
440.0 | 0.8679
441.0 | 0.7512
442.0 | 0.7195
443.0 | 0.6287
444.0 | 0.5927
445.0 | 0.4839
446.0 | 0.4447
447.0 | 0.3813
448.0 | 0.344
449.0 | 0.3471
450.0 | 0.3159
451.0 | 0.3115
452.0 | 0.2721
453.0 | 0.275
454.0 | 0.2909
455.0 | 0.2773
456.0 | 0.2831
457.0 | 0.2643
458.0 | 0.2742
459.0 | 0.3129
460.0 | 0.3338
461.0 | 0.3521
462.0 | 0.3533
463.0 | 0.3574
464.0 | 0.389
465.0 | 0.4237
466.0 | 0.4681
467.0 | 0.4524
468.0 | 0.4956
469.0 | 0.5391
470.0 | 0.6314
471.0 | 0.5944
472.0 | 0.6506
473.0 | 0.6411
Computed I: 0.282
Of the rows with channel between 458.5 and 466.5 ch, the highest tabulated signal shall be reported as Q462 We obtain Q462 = 0.4681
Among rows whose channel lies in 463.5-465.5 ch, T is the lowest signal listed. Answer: 0.389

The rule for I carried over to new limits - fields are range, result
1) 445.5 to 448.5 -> 0.39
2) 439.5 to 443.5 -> 0.742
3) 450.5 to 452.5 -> 0.292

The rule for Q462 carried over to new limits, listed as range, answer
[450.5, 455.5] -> 0.3115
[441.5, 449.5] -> 0.7195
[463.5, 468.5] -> 0.4956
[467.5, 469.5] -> 0.5391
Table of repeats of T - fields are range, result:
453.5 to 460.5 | 0.2643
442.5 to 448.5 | 0.344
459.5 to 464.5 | 0.3338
